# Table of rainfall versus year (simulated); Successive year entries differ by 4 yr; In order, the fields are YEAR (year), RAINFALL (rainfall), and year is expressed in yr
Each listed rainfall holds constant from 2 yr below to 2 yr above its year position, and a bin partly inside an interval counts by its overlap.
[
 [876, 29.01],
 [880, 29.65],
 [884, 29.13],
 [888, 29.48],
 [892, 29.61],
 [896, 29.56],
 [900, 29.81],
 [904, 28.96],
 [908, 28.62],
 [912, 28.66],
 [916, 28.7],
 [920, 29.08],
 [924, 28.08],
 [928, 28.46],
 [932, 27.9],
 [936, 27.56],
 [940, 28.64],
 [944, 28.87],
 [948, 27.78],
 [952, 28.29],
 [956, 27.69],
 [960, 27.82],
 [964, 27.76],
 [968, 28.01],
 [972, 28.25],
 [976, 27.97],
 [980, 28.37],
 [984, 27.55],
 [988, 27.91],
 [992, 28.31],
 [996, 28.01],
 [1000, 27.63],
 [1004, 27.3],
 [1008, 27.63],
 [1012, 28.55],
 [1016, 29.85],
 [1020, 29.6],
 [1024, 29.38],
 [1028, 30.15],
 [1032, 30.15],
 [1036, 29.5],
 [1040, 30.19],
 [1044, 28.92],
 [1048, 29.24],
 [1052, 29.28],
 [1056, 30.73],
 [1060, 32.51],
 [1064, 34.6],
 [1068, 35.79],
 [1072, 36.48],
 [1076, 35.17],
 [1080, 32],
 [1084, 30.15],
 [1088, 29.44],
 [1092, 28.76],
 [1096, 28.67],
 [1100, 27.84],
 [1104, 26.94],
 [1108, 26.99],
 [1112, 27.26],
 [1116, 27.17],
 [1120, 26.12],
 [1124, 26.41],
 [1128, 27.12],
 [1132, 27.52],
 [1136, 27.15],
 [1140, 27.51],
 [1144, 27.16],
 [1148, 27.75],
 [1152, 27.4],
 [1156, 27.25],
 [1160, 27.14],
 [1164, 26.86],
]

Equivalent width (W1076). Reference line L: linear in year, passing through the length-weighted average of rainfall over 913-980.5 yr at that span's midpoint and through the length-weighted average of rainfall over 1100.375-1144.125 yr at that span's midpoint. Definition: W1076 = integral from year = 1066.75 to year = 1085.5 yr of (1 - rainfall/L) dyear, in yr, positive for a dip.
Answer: -4.5 yr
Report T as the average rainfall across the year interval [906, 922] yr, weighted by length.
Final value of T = 28.8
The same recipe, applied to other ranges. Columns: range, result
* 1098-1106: 27.4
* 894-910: 29.2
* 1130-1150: 27.4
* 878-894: 29.5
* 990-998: 28.2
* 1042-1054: 29.1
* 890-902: 29.7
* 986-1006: 27.8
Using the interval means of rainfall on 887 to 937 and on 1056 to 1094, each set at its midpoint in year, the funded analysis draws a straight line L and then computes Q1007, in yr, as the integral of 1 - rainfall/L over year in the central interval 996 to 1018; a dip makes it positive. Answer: 2.04 yr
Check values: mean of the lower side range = 28.8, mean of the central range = 28.2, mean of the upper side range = 32.7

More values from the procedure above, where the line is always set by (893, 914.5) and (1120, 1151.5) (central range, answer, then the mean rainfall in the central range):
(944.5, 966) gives 0.6 yr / 27.9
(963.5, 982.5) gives 0.3 yr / 28.1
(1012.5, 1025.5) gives -0.6 yr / 29.5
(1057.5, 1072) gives -3.5 yr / 34.5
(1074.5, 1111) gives -2.5 yr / 29.4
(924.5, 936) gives 0.3 yr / 28.1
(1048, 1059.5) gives -1.0 yr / 30.2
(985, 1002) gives 0.3 yr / 27.9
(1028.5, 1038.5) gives -0.7 yr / 29.9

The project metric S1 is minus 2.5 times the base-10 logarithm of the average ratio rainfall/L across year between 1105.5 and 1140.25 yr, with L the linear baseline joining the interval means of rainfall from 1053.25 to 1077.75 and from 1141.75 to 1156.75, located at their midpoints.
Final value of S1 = 0.09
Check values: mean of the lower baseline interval 34.1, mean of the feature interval 27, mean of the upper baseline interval 27.4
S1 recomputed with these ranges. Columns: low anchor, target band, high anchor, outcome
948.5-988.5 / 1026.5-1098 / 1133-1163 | -0.133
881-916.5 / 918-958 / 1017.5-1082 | 0.058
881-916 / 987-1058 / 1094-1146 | -0.036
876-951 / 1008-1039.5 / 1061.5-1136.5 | -0.008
